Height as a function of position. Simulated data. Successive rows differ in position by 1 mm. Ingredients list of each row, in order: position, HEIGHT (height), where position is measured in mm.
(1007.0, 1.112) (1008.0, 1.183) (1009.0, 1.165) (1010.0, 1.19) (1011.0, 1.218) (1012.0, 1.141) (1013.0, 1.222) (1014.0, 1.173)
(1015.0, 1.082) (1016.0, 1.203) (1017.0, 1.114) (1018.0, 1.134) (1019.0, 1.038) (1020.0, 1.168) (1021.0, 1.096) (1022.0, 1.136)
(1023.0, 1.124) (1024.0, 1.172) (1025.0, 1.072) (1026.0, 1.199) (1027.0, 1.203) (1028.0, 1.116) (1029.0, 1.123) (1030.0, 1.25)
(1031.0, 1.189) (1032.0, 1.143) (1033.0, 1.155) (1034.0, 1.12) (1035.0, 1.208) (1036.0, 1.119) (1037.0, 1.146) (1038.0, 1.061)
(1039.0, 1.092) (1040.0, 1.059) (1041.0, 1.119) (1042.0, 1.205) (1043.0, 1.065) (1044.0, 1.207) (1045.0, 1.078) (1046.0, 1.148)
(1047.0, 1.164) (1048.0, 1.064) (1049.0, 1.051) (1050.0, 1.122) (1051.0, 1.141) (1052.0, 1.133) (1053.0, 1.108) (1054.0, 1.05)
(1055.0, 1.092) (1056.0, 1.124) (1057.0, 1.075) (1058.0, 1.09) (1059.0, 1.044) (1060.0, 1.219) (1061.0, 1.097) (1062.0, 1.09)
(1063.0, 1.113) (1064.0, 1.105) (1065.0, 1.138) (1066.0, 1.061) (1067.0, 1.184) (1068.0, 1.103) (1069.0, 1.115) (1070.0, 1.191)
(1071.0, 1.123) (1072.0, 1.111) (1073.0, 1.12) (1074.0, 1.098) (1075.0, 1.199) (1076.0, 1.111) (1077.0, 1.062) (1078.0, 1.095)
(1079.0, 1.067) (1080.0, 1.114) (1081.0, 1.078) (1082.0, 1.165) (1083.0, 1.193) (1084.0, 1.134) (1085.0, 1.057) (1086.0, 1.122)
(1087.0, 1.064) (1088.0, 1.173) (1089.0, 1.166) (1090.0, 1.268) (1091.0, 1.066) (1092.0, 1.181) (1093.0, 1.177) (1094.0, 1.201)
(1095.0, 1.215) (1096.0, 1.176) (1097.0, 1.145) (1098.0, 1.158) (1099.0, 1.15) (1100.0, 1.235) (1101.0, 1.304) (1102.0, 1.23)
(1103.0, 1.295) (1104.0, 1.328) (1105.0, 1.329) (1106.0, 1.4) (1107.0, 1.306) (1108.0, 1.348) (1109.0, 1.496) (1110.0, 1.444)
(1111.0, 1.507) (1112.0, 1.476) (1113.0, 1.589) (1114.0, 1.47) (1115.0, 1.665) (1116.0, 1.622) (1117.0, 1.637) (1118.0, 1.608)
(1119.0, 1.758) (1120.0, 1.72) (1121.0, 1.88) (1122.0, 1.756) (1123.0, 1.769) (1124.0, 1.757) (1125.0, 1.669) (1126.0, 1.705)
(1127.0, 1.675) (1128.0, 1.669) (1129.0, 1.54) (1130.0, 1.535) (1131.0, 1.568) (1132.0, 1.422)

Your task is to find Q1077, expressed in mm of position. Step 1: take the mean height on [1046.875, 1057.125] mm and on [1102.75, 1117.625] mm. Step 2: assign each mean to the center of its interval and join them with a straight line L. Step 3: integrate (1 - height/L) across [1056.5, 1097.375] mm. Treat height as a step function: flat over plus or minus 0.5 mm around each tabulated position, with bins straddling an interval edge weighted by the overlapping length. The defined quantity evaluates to 4.1 mm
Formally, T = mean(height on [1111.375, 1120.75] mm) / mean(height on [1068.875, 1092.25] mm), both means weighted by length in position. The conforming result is 1.44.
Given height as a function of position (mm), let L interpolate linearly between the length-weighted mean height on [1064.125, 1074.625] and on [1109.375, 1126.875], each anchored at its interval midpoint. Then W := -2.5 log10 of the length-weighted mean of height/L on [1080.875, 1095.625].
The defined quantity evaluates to 0.153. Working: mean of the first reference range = 1.12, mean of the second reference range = 1.65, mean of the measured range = 1.15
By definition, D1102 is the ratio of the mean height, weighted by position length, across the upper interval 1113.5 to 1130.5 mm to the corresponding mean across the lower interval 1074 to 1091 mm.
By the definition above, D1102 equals 1.5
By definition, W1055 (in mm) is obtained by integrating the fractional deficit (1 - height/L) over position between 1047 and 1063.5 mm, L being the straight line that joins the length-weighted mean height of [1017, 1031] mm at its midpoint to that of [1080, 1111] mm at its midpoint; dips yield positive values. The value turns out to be 1.0 mm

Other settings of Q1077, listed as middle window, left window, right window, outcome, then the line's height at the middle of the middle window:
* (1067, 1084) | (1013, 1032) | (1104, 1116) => 2.7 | 1.34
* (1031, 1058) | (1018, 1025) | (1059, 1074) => 0.1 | 1.12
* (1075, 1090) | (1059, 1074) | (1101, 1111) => 1.2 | 1.22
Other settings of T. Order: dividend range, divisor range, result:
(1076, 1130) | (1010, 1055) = 1.20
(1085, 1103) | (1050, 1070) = 1.06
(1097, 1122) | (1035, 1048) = 1.30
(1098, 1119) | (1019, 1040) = 1.25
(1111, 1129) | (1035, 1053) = 1.49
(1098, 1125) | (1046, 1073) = 1.35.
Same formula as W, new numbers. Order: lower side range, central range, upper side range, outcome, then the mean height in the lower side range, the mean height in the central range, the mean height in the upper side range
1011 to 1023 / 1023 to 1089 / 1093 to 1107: 0.06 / 1.14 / 1.12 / 1.24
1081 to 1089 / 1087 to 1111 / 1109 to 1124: 0.08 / 1.13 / 1.25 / 1.64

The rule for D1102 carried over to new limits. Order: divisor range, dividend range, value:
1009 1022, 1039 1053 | 0.97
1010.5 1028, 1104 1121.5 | 1.34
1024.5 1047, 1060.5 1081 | 0.98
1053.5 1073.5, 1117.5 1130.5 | 1.52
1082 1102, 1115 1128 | 1.46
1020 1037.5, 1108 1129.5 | 1.42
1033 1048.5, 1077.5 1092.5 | 1.00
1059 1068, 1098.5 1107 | 1.15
